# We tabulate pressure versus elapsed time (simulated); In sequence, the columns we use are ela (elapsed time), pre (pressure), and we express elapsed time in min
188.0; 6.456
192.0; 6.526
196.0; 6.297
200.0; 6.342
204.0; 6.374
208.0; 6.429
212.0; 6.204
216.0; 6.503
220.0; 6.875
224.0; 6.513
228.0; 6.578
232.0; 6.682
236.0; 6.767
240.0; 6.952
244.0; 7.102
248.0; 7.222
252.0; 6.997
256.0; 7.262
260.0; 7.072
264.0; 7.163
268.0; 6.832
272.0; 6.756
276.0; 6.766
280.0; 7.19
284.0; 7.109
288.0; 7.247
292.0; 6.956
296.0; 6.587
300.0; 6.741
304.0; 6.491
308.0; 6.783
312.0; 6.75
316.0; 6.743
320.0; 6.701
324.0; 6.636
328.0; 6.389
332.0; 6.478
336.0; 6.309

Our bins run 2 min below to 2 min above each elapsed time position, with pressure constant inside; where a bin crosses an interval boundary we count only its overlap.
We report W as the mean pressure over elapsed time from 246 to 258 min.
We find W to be 7.16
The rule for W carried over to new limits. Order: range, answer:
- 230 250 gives 6.95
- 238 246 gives 7.03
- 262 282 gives 6.94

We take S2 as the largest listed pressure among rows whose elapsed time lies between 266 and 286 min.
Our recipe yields 7.19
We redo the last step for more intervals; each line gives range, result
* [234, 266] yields 7.262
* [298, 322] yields 6.783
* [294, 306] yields 6.741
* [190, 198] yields 6.526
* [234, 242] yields 6.952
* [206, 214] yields 6.429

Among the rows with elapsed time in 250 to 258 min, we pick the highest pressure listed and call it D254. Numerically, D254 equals 7.262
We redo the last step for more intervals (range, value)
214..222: 6.875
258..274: 7.163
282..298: 7.247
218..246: 7.102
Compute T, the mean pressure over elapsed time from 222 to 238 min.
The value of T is 6.64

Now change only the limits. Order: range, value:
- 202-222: 6.48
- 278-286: 7.15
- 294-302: 6.66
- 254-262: 7.17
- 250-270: 7.07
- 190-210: 6.39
